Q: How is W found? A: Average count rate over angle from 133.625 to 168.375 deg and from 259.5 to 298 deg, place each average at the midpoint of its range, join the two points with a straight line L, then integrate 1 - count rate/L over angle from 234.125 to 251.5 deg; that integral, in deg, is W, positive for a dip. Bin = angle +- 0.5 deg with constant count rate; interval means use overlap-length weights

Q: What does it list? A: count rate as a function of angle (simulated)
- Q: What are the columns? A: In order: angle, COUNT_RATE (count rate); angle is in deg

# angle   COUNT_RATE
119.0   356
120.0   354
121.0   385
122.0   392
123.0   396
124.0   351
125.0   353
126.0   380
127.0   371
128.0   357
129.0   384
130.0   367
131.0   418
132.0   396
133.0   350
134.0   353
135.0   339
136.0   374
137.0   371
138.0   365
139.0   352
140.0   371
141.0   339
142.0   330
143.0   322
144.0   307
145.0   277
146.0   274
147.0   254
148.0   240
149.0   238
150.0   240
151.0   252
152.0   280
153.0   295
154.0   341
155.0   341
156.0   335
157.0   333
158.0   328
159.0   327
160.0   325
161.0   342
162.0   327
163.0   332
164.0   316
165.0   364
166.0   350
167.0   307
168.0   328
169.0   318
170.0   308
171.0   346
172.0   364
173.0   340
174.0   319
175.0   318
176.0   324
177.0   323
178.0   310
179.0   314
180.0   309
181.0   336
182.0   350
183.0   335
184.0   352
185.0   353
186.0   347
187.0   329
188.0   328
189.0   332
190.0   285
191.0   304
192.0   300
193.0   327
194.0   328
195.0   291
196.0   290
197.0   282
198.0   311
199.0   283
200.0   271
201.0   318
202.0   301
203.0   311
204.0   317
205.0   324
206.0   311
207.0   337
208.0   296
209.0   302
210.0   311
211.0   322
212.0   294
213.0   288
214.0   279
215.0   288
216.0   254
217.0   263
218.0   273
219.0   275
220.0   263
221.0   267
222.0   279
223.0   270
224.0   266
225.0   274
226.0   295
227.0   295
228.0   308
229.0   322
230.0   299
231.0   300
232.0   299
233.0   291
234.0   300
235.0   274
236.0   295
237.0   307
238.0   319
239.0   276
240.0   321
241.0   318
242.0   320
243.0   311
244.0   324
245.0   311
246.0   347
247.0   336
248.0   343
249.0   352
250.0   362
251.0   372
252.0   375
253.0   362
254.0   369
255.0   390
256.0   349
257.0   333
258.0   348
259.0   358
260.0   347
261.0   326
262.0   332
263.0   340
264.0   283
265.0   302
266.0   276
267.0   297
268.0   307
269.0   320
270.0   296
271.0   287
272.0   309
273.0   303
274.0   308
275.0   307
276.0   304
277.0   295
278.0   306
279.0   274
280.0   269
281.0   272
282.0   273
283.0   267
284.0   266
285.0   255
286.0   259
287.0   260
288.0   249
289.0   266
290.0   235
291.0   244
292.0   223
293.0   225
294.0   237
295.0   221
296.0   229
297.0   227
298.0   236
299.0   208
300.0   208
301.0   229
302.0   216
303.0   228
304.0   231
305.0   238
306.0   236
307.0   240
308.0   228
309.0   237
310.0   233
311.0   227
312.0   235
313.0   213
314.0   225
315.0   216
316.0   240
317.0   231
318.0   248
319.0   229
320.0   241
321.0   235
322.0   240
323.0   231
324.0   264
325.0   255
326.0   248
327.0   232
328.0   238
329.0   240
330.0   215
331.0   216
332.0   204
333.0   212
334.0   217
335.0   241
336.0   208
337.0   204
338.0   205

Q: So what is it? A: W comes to -2.0 deg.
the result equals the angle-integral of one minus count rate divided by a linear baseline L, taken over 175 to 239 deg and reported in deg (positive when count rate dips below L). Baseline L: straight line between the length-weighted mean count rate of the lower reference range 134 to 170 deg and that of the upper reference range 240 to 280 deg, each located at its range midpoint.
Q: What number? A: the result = 3.7 deg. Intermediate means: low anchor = 318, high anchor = 325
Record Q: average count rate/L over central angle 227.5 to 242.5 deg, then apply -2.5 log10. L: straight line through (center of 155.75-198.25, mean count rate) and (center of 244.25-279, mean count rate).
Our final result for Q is 0.080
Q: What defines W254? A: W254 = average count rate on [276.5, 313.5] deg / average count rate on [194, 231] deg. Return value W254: 0.8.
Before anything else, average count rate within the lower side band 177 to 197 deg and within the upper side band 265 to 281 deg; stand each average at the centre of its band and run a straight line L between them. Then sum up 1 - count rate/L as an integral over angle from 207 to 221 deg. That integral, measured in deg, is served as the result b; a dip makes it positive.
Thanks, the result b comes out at 1.2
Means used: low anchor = 321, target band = 286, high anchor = 297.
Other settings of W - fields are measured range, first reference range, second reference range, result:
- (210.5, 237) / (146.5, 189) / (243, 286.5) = 2.6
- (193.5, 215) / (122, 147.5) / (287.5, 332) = 0.1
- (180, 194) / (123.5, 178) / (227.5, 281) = -0.1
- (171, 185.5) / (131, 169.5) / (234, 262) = -0.3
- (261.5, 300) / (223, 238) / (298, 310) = -3.4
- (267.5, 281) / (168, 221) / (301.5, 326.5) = -2.0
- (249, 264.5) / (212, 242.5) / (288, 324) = -4.7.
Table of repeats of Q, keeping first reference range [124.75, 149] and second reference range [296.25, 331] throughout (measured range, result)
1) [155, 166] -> -0.02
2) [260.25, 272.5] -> -0.18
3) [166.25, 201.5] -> -0.03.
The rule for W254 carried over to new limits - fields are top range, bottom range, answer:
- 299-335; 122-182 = 0.70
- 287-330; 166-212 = 0.73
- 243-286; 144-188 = 1.00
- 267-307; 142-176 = 0.83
